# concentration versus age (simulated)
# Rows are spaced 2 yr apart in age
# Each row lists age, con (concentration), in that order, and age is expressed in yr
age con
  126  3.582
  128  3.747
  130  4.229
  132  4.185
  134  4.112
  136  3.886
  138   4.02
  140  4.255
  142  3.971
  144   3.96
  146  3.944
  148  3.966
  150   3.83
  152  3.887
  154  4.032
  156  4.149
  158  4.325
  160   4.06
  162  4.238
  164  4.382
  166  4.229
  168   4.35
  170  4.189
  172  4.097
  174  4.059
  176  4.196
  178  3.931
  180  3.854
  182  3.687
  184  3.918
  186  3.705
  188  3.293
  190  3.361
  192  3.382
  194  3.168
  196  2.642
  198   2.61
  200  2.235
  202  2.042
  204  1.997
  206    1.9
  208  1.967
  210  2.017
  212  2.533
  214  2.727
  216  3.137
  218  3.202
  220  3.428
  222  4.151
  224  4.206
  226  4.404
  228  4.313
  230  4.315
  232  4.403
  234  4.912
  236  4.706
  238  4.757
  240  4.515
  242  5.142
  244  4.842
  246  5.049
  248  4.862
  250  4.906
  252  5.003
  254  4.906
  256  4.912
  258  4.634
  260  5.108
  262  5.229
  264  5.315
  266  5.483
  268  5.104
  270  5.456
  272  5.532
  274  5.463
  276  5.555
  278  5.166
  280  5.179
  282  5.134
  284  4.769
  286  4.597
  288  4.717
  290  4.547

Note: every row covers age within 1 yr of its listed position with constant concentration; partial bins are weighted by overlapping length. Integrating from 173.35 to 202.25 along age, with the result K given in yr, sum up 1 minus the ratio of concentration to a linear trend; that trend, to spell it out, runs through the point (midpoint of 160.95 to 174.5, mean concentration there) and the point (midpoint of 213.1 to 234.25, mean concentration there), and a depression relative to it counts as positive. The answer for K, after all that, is 5.3 yr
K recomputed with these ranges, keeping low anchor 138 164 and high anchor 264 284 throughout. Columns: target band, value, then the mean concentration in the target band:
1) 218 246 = 2.6 yr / 4.44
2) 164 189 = 2.0 yr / 3.98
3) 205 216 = 5.6 yr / 2.31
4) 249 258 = 0.4 yr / 4.9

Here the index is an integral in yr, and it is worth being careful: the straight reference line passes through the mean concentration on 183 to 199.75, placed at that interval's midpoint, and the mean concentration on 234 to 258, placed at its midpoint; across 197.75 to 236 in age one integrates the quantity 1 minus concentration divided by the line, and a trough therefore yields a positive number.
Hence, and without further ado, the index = 7.8 yr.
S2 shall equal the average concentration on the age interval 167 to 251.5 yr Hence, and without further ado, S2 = 3.7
